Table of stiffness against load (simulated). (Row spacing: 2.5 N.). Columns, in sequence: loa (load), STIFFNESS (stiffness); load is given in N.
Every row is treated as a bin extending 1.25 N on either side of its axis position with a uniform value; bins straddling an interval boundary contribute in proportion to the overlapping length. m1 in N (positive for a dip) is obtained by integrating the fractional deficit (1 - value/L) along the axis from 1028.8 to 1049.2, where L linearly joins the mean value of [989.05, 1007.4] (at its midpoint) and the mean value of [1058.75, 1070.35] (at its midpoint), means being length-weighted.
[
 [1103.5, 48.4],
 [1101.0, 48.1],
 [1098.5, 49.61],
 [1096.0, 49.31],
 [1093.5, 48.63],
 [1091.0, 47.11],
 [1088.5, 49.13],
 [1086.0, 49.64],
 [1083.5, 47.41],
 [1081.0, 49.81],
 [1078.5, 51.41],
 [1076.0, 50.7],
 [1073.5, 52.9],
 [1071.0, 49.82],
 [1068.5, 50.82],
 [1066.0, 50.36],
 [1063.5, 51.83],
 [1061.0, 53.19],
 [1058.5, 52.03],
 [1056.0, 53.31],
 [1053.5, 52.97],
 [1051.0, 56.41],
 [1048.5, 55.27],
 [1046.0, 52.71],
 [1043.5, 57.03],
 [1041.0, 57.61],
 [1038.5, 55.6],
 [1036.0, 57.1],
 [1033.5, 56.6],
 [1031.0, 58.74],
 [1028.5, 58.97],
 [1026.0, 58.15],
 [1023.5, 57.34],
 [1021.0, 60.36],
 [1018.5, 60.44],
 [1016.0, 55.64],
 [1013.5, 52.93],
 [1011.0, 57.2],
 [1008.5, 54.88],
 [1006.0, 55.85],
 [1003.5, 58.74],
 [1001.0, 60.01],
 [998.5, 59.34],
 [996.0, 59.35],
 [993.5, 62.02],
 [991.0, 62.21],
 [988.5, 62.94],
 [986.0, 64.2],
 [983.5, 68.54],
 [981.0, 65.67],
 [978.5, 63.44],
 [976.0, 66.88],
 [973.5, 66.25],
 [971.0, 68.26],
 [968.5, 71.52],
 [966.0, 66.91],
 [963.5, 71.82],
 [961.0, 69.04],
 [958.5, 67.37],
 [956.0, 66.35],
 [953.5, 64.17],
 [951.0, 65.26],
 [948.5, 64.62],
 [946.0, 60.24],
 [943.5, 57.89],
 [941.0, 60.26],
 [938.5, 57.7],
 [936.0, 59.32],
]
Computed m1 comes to -0.7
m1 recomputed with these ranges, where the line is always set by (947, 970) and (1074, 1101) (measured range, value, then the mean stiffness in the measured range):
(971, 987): -0.4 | 66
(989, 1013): 1.0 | 58.8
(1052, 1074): 0.3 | 51.9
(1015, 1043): -0.2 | 57.9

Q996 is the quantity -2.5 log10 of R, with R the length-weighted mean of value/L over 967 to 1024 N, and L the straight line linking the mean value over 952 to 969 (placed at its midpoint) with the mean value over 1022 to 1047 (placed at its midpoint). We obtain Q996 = 0.02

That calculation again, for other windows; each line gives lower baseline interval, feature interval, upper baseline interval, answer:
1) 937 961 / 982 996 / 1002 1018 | -0.09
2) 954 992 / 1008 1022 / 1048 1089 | 0.06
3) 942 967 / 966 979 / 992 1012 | -0.08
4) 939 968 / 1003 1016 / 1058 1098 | 0.05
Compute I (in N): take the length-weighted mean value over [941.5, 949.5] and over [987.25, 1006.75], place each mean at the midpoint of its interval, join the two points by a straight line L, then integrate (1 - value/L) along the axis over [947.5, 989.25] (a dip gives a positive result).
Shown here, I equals -4.3 N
